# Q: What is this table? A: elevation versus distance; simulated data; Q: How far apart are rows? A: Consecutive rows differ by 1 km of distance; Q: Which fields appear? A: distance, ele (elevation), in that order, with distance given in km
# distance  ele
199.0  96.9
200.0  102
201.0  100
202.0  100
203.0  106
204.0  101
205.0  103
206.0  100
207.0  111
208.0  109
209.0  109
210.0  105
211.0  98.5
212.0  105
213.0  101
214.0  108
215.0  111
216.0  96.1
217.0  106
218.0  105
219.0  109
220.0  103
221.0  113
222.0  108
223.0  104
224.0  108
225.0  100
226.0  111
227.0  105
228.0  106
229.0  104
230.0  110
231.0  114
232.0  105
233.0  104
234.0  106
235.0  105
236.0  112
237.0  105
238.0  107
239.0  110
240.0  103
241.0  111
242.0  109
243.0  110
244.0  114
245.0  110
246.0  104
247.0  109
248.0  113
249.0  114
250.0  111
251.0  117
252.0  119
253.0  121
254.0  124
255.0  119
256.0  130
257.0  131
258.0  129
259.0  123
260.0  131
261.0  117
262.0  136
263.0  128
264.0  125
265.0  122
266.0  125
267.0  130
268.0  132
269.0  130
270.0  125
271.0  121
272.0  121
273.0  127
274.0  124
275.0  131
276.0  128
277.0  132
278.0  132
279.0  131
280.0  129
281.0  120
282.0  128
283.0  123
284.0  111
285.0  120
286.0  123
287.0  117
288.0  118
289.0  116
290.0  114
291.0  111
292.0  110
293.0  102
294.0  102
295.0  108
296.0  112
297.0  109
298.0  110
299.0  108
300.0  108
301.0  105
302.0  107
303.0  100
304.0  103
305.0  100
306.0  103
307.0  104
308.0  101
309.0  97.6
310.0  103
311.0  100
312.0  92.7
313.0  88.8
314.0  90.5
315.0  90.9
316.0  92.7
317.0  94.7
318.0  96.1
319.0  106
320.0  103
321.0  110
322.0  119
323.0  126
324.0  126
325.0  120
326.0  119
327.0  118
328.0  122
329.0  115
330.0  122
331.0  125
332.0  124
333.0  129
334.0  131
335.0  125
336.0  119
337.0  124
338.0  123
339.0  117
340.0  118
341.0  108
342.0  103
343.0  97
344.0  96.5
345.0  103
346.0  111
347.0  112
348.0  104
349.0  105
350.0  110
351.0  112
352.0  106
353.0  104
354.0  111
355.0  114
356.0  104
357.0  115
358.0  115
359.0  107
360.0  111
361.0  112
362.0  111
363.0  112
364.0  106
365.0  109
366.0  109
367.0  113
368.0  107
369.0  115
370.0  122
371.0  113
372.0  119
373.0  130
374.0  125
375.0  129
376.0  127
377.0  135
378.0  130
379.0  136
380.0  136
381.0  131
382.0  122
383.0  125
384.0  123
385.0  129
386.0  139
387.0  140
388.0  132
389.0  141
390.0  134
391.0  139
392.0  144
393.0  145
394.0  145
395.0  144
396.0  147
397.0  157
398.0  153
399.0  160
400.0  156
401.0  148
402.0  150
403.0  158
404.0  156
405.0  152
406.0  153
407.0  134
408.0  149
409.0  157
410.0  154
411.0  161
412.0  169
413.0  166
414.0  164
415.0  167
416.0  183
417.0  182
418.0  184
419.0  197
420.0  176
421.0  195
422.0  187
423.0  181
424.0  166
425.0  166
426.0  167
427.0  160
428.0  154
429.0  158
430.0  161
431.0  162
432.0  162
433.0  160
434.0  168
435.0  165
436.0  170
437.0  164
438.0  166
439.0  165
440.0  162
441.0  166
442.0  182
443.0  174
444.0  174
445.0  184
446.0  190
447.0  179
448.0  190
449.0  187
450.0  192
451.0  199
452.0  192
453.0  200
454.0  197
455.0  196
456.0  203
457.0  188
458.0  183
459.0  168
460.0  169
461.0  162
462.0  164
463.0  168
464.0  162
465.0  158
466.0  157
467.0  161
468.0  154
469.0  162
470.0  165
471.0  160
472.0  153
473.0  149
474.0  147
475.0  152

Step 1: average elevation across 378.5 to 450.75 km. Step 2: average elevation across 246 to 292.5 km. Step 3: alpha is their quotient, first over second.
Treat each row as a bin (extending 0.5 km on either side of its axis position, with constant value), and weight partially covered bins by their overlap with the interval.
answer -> 1.3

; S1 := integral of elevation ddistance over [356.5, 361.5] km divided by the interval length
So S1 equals 112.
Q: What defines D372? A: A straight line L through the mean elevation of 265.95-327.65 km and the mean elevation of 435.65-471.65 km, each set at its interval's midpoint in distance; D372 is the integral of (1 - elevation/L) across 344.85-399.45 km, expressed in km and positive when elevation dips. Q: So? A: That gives 7.5 km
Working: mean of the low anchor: 113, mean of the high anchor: 175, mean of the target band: 124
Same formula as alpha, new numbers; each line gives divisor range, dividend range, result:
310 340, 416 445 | 1.52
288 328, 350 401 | 1.19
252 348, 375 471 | 1.40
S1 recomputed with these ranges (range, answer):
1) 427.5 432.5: 159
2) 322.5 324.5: 126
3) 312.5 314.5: 89.7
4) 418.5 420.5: 186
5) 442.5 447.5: 180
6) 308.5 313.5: 96.4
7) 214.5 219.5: 105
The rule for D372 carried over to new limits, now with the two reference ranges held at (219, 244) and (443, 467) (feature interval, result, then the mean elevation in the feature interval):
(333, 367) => 8.06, 111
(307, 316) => 2.54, 95.9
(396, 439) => 1.05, 164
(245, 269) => -1.31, 122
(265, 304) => 1.90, 118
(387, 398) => 1.16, 143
